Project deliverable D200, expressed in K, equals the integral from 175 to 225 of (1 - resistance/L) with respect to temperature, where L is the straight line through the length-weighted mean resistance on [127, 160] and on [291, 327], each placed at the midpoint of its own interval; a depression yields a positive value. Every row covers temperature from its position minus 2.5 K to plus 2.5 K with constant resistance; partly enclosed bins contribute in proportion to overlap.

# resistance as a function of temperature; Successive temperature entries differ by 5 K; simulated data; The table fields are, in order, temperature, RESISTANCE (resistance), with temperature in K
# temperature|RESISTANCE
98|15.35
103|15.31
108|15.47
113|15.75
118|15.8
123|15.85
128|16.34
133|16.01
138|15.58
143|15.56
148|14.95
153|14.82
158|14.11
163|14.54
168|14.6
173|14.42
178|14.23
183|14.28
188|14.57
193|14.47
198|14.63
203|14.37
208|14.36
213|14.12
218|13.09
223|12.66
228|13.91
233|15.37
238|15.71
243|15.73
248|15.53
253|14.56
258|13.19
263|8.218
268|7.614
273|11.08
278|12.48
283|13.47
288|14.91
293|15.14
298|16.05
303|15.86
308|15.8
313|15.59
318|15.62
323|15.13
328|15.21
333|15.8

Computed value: 4.3 K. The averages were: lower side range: 15.3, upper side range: 15.6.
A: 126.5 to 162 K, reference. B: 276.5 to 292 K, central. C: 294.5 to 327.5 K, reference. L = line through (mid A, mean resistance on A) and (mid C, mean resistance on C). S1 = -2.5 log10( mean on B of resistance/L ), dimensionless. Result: 0.13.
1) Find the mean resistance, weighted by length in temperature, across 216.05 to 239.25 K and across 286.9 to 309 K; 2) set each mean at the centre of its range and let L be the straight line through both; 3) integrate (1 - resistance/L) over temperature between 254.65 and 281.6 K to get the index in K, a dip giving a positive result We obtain 7.5 K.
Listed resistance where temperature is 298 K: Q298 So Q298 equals 16.05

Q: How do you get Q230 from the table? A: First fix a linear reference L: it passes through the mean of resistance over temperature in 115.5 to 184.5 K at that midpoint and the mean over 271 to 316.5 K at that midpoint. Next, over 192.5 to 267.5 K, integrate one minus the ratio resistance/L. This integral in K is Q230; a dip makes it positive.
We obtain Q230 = 5.0 K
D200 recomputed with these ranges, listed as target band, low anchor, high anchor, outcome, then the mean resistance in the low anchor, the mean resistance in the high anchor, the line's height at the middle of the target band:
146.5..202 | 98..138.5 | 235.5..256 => 3.80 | 15.7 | 15.3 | 15.6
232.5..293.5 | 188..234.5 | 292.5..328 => 6.91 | 14.1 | 15.6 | 14.9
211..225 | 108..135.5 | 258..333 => 1.37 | 15.9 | 13.8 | 14.7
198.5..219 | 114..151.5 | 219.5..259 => 1.10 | 15.7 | 14.6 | 14.9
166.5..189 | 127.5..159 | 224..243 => 1.14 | 15.3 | 14.9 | 15.2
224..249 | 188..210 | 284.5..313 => -0.37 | 14.5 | 15.5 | 14.9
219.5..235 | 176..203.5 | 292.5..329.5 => 0.96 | 14.4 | 15.6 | 14.8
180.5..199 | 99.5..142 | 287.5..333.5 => 1.41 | 15.7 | 15.5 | 15.7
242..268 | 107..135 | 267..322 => 3.25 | 15.9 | 14.2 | 14.6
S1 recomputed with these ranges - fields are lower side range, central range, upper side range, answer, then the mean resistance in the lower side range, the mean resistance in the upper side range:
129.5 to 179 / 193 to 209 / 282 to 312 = 0.043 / 14.9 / 15.3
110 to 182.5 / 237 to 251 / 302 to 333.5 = -0.016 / 15.2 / 15.5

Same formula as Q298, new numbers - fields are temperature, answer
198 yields 14.63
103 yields 15.31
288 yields 14.91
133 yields 16.01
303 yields 15.86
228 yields 13.91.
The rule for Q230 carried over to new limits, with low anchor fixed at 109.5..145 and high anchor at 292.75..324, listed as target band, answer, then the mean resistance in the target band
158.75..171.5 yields 1.1 K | 14.5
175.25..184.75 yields 0.9 K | 14.3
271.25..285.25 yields 2.9 K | 12.4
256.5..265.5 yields 3.0 K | 10.4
